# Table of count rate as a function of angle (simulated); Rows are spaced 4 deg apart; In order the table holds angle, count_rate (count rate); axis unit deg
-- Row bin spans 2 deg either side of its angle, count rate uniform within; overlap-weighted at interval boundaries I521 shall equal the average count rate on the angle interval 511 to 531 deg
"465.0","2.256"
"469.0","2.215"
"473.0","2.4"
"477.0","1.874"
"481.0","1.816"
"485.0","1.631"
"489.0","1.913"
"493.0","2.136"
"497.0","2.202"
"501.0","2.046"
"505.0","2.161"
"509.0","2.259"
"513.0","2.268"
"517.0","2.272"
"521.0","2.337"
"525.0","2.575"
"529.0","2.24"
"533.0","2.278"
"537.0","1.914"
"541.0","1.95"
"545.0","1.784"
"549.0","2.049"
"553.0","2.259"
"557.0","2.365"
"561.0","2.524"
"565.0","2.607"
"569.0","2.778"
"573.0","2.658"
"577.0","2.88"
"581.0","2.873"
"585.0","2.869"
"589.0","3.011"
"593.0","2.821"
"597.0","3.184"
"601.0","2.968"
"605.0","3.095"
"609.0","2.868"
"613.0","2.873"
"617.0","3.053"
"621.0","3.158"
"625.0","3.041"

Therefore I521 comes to 2.34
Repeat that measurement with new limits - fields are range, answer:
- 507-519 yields 2.27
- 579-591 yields 2.92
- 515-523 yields 2.3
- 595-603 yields 3.08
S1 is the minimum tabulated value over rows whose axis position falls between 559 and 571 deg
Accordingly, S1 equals 2.524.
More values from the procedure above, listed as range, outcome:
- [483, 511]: 1.631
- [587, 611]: 2.821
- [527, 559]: 1.784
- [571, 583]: 2.658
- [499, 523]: 2.046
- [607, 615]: 2.868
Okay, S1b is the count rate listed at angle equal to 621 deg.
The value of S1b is 3.158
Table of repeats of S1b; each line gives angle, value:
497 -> 2.202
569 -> 2.778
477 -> 1.874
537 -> 1.914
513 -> 2.268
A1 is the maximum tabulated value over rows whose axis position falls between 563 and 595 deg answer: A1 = 3.011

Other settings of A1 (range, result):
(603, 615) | 3.095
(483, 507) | 2.202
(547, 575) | 2.778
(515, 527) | 2.575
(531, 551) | 2.278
